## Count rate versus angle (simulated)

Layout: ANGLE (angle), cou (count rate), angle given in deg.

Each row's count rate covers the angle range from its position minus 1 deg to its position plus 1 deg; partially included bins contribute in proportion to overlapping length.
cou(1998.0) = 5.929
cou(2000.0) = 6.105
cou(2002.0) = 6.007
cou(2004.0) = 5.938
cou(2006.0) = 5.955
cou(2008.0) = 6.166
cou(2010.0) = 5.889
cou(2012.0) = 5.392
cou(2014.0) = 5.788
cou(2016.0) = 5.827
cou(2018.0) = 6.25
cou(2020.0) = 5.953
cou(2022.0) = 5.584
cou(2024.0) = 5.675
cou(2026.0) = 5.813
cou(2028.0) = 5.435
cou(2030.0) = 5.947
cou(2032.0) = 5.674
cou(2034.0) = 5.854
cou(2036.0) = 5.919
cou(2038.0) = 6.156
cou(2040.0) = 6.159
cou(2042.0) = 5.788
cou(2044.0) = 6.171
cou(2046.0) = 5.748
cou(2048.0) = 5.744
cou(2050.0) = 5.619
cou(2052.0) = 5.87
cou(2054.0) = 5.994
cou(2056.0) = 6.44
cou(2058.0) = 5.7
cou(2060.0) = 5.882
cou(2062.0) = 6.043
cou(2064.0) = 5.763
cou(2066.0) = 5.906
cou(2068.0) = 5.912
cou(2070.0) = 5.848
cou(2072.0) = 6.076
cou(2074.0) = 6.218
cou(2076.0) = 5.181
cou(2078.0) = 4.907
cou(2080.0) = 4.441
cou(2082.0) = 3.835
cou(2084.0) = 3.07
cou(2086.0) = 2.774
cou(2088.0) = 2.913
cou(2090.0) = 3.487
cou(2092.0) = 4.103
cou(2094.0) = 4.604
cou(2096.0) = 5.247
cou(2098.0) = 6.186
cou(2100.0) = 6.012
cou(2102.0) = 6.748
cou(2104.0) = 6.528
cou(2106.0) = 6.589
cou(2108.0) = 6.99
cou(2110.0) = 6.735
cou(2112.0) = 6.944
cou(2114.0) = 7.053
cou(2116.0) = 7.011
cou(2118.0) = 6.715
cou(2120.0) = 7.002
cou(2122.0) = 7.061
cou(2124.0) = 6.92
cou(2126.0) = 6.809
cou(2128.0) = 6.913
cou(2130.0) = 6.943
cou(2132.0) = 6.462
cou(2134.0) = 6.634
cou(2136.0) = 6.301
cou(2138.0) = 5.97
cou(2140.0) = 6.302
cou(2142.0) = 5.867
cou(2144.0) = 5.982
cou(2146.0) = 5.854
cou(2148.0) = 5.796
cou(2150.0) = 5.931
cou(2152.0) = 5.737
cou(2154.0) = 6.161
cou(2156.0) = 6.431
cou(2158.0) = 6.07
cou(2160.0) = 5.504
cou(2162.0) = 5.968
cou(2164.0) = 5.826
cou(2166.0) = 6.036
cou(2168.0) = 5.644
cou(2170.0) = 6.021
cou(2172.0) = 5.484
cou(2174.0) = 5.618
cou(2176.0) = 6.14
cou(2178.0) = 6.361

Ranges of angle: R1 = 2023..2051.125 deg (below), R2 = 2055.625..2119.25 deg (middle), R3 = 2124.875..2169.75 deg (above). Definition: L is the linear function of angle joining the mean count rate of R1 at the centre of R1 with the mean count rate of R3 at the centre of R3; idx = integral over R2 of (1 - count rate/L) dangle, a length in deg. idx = 4.5 deg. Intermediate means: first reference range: 5.84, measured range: 5.56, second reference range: 6.14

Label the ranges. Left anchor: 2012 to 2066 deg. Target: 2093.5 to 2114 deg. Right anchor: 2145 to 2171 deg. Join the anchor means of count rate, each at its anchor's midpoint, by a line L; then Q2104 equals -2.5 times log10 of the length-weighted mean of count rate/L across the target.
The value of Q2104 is -0.078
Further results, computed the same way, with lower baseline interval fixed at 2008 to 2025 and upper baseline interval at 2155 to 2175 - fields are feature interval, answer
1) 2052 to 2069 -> -0.02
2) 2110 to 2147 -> -0.13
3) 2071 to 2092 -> 0.34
